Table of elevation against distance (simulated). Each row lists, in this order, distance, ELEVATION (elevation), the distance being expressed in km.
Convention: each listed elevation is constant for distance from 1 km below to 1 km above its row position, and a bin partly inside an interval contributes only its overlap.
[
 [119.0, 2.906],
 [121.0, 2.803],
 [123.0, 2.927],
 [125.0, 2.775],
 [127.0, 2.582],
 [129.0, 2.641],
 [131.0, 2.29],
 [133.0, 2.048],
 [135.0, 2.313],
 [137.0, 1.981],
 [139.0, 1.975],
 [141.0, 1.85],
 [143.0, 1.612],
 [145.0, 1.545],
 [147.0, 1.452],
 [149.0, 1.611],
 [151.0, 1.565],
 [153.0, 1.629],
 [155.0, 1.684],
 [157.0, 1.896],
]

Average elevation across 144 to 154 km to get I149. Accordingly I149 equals 1.56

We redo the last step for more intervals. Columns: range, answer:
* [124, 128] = 2.68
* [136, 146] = 1.79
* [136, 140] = 1.98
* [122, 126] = 2.85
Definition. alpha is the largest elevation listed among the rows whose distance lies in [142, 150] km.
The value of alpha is 1.612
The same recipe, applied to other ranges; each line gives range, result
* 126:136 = 2.641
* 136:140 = 1.981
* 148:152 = 1.611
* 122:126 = 2.927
